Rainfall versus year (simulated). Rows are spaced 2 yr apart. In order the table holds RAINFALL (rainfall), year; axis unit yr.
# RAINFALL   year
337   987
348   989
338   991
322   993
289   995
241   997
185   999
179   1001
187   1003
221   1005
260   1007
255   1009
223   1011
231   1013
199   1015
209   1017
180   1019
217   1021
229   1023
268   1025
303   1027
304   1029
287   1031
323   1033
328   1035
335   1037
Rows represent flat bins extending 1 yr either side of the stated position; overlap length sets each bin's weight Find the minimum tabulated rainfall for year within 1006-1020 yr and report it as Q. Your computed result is 180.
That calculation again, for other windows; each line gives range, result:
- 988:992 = 338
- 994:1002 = 179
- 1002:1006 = 187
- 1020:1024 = 217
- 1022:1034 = 229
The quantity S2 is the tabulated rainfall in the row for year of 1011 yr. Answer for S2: 223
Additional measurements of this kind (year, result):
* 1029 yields 304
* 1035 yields 328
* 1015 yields 199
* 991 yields 338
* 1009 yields 255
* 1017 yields 209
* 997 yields 241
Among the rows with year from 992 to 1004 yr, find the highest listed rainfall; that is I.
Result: 322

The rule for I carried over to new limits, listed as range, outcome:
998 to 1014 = 260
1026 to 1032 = 304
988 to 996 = 348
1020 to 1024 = 229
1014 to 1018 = 209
